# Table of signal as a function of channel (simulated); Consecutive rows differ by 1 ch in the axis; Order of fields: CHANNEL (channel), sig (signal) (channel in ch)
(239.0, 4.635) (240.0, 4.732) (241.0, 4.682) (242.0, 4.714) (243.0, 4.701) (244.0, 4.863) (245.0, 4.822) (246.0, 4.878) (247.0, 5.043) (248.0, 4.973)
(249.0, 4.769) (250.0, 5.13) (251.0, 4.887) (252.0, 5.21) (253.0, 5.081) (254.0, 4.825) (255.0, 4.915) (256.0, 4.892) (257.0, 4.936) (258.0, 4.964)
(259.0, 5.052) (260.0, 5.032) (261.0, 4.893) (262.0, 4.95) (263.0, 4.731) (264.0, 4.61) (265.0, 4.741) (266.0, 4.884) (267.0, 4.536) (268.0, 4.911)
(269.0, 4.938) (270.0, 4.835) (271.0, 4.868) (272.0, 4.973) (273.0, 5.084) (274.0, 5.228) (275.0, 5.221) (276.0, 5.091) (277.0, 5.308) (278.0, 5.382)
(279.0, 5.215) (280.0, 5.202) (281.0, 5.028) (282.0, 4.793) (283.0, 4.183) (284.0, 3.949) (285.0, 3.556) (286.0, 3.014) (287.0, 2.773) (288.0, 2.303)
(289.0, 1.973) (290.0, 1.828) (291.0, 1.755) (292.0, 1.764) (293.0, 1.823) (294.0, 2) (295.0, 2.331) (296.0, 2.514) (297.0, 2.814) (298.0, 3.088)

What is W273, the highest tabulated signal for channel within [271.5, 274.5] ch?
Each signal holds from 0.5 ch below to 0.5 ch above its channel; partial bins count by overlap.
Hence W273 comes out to 5.228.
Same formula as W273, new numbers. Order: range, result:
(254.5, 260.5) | 5.052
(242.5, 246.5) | 4.878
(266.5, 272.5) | 4.973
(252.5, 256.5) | 5.081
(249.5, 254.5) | 5.21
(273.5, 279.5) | 5.382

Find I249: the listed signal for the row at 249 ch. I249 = 4.769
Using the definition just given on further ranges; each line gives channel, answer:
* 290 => 1.828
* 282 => 4.793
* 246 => 4.878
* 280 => 5.202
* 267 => 4.536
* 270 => 4.835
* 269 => 4.938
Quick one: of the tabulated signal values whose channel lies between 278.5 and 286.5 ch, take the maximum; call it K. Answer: 5.215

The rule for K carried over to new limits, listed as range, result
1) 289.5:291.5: 1.828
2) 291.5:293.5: 1.823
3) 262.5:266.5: 4.884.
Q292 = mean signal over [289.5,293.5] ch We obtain 1.79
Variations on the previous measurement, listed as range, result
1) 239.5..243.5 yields 4.71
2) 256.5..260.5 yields 5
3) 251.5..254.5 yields 5.04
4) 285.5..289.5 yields 2.52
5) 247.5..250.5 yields 4.96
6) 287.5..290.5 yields 2.03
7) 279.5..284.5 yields 4.63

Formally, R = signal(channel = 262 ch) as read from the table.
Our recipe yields 4.95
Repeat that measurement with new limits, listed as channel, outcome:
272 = 4.973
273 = 5.084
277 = 5.308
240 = 4.732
